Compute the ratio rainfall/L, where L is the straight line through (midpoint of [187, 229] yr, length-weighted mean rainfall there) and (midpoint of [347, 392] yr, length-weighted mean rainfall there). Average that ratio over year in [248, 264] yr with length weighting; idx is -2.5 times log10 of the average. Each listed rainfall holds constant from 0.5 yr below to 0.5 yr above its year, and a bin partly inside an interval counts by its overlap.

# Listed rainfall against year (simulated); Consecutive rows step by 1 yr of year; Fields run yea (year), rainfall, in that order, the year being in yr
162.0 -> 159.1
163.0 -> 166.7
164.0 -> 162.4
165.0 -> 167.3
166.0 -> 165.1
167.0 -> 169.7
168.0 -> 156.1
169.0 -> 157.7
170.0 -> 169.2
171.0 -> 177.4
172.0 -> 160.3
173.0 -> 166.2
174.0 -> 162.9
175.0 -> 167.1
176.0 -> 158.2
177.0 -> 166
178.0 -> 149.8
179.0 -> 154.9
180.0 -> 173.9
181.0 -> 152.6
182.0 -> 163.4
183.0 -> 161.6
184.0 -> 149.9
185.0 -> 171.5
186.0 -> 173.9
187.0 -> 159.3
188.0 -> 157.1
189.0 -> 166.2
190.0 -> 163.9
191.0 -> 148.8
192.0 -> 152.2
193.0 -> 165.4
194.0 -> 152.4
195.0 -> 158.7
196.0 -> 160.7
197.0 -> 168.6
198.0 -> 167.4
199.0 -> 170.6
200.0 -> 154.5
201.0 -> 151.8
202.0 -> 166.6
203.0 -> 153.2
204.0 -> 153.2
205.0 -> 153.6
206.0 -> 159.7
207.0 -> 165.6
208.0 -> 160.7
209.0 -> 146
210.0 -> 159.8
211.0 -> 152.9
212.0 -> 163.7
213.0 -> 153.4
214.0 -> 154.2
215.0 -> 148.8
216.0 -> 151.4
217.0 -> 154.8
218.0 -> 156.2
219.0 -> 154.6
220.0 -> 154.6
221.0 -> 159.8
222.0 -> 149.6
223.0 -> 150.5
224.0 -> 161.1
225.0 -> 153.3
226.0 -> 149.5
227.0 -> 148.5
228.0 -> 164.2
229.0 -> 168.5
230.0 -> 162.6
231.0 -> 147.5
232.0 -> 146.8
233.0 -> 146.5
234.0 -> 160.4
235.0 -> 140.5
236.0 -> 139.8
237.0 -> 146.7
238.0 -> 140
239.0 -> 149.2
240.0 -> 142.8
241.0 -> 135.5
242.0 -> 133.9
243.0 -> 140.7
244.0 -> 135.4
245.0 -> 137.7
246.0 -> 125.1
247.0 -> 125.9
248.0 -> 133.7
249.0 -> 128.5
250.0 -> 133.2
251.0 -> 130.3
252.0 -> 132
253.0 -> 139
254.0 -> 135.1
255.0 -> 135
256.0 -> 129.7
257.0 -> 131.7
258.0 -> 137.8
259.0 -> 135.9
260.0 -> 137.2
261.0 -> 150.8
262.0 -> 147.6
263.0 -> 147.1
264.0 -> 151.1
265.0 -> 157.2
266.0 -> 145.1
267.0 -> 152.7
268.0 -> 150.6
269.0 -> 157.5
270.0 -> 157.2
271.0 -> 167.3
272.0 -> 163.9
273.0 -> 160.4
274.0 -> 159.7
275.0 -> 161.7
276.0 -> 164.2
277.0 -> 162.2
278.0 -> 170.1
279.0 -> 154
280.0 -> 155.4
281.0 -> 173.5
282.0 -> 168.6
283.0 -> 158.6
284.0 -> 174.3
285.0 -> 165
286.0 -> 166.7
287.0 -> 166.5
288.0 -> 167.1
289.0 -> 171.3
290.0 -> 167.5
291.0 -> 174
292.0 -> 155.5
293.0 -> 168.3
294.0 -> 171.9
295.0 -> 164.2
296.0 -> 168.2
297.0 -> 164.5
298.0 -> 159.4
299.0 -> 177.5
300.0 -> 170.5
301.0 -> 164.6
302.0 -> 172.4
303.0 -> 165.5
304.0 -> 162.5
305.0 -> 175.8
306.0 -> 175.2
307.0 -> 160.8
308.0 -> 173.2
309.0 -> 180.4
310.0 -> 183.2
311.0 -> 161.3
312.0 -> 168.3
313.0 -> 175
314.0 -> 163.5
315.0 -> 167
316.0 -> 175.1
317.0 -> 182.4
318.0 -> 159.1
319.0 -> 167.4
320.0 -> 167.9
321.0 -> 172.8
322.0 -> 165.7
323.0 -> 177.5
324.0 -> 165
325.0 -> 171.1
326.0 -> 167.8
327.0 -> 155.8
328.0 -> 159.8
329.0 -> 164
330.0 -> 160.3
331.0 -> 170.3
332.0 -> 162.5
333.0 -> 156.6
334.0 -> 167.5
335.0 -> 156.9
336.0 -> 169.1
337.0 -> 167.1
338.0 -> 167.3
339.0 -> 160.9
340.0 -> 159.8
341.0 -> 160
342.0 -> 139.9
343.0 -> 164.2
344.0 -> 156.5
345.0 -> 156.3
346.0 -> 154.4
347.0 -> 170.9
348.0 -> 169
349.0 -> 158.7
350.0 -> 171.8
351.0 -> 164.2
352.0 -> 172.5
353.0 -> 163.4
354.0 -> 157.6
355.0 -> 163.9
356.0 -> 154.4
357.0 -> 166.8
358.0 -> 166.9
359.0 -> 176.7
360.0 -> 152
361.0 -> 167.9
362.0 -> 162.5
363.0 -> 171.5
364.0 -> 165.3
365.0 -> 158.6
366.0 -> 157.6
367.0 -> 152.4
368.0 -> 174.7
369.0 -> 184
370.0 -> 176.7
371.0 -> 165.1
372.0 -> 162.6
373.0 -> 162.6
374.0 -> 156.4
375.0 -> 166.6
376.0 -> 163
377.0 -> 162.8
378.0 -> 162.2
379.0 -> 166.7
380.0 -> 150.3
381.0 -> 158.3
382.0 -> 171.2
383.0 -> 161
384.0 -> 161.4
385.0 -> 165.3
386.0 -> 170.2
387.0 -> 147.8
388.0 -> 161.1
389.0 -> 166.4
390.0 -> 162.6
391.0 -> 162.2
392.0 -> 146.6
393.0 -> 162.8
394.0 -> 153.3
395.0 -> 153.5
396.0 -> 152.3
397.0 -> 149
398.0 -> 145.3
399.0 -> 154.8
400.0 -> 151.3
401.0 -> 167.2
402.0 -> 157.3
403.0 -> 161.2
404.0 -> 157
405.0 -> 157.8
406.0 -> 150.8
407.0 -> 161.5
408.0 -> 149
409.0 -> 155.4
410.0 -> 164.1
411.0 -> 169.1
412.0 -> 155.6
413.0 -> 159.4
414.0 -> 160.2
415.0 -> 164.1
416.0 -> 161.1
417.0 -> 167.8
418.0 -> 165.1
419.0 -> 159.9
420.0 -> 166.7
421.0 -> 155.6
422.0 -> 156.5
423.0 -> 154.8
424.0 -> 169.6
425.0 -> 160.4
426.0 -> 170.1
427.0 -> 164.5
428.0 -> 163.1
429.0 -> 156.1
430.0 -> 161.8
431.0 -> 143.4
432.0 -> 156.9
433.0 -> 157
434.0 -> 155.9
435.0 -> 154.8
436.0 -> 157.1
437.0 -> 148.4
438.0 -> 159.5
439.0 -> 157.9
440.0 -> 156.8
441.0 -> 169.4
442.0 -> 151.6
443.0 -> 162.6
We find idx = 0.16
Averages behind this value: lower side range 157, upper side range 164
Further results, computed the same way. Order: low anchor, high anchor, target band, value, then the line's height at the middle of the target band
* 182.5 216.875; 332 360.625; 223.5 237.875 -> 0.050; 159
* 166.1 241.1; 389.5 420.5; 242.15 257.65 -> 0.184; 158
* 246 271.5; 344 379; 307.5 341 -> -0.075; 156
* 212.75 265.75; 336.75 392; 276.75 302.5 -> -0.099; 152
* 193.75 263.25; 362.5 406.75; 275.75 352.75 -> -0.075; 155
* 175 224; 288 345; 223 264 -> 0.136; 161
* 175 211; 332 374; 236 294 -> 0.077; 161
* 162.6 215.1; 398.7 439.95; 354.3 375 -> -0.037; 159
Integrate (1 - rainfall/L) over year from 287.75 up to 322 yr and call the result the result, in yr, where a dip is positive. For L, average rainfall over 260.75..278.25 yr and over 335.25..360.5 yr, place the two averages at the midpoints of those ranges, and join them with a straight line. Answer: -2.09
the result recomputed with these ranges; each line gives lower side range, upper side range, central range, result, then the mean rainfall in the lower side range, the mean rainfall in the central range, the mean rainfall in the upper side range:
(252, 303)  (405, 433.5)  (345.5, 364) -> -0.66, 158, 165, 160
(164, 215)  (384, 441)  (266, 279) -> 0.01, 161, 160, 159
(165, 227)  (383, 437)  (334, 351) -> -0.30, 159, 162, 159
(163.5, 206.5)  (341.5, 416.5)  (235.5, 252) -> 2.59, 161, 136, 161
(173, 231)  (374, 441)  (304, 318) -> -1.12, 158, 172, 159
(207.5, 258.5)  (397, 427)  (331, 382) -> -2.62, 146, 163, 160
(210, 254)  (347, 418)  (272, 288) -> -1.35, 147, 164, 162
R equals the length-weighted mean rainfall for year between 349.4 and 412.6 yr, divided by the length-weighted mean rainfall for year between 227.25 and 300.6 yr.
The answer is 1.1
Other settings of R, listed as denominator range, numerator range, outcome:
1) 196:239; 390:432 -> 1.02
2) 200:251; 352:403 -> 1.08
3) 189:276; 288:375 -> 1.10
